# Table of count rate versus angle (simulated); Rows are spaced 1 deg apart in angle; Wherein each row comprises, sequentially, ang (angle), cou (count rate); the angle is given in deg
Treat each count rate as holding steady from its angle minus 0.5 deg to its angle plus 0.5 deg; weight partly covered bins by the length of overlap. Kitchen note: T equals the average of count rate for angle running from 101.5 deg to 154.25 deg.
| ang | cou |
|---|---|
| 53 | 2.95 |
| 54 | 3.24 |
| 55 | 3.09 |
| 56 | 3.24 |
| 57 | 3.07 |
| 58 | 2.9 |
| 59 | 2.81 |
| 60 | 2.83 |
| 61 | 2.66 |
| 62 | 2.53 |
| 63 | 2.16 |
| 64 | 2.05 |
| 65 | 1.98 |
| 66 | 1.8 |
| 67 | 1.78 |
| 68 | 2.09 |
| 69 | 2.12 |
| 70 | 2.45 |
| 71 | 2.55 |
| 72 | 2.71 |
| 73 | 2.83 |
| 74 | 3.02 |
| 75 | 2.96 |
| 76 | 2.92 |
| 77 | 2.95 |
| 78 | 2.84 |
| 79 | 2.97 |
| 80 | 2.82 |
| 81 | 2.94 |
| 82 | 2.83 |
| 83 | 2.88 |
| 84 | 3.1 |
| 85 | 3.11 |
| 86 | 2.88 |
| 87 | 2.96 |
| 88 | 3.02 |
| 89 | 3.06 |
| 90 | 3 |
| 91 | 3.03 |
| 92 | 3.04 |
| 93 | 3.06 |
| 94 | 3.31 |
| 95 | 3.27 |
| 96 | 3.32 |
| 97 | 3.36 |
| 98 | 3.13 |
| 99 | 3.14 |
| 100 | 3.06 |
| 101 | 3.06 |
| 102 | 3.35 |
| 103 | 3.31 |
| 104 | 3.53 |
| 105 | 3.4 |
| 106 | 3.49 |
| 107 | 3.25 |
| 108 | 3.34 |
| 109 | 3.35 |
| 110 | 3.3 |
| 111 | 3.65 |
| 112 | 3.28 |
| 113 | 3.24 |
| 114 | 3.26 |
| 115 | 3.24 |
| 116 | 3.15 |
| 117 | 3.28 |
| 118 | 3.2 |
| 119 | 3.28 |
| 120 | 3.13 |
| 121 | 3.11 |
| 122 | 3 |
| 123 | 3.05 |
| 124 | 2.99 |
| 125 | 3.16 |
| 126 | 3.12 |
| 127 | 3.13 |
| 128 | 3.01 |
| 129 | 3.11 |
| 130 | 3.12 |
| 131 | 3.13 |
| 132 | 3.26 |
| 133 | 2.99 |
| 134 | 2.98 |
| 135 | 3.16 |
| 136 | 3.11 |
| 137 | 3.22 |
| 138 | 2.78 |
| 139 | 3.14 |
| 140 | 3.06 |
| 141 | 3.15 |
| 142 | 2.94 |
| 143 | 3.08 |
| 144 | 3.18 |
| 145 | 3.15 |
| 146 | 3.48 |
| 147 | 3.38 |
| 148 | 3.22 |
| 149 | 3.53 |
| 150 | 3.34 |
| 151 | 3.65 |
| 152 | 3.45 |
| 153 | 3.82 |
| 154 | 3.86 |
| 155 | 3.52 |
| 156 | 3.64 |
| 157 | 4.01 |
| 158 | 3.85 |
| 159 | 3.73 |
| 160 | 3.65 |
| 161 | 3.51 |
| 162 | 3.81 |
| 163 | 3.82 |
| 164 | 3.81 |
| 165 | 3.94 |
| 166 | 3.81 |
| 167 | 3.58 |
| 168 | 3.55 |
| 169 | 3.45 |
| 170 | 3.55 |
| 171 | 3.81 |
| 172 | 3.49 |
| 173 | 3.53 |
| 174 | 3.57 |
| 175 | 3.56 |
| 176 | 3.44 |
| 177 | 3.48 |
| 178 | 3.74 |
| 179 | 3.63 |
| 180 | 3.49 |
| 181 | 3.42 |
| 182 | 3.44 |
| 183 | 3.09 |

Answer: 3.24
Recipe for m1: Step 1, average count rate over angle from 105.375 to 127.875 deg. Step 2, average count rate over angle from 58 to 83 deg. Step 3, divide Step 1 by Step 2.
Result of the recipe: 1.3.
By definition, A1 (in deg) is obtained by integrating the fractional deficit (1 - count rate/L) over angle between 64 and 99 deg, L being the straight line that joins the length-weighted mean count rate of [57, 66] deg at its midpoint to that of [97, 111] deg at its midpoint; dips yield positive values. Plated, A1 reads 0.7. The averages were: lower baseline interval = 2.48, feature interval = 2.82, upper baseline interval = 3.3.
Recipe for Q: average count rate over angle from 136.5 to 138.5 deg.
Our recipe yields 3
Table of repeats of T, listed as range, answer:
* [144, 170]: 3.61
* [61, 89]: 2.65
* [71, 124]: 3.12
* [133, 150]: 3.16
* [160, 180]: 3.63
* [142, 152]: 3.32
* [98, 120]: 3.29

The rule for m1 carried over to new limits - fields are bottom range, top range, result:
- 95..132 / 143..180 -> 1.11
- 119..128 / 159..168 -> 1.21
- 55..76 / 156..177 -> 1.44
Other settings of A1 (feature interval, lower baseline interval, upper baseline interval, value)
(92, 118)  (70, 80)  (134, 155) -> -2.1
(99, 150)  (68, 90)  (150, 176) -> 1.3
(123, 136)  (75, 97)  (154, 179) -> 1.1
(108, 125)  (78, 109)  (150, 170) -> 0.5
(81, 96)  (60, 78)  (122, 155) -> -2.1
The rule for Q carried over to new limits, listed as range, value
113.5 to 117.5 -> 3.23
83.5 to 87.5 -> 3.01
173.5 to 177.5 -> 3.51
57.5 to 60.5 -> 2.85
